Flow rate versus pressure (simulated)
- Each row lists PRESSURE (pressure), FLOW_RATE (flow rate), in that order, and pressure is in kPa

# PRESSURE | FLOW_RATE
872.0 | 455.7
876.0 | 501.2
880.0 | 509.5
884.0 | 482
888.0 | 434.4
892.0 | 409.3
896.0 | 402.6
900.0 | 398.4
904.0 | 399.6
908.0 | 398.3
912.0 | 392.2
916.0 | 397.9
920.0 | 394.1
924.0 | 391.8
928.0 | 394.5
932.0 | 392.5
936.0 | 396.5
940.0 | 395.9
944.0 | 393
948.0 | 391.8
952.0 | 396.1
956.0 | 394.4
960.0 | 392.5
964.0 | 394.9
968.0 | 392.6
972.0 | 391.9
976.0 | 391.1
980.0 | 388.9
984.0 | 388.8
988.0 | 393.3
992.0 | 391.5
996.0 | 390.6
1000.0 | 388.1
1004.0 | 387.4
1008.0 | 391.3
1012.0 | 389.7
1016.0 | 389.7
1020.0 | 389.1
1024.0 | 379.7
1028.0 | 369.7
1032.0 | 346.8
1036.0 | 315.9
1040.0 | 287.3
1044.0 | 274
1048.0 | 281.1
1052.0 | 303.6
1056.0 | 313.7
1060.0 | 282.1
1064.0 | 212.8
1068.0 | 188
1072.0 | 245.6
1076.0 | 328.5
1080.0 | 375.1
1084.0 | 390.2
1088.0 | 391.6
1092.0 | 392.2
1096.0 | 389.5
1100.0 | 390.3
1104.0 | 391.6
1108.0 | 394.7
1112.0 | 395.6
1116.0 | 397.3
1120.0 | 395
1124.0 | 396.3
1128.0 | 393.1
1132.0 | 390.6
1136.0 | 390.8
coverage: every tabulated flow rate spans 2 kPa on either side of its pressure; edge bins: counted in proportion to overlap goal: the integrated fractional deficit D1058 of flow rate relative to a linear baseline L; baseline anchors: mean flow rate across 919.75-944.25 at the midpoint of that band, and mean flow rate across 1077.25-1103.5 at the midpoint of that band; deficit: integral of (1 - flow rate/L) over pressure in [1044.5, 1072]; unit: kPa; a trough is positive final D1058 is 8.9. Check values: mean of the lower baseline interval 394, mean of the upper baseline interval 387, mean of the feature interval 263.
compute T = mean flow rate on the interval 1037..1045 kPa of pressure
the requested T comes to 286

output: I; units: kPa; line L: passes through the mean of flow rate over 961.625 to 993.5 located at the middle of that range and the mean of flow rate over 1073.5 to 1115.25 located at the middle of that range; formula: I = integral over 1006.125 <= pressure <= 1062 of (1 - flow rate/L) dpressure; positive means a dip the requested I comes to 7.3 kPa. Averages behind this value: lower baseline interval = 392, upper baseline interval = 383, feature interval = 337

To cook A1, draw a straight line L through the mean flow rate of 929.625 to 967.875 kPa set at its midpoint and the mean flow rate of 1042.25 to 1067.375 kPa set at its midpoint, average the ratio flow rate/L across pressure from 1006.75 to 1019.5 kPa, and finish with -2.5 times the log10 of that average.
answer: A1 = -0.213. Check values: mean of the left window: 394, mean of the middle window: 390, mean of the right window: 273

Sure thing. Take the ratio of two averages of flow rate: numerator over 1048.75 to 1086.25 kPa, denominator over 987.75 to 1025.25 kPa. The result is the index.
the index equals 0.75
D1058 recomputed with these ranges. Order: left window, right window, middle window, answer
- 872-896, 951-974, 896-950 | 4.0 kPa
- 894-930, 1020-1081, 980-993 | -1.7 kPa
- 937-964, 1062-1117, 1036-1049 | 2.8 kPa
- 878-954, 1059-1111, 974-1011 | -1.3 kPa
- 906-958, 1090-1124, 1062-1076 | 5.8 kPa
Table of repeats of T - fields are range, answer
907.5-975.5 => 394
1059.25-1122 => 349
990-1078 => 329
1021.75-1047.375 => 327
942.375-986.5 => 392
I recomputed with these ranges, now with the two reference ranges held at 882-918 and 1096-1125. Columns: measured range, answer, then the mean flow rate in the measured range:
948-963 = 0.5 kPa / 394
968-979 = 0.4 kPa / 391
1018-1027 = 0.4 kPa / 383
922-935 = 0.5 kPa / 393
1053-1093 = 8.8 kPa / 310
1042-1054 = 3.4 kPa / 286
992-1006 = 0.5 kPa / 389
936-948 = 0.4 kPa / 394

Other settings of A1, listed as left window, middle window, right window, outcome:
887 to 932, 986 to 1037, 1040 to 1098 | -0.11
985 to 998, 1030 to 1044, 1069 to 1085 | 0.14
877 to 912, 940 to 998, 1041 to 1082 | -0.09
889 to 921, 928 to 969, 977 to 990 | 0.00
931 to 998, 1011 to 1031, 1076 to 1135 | 0.03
